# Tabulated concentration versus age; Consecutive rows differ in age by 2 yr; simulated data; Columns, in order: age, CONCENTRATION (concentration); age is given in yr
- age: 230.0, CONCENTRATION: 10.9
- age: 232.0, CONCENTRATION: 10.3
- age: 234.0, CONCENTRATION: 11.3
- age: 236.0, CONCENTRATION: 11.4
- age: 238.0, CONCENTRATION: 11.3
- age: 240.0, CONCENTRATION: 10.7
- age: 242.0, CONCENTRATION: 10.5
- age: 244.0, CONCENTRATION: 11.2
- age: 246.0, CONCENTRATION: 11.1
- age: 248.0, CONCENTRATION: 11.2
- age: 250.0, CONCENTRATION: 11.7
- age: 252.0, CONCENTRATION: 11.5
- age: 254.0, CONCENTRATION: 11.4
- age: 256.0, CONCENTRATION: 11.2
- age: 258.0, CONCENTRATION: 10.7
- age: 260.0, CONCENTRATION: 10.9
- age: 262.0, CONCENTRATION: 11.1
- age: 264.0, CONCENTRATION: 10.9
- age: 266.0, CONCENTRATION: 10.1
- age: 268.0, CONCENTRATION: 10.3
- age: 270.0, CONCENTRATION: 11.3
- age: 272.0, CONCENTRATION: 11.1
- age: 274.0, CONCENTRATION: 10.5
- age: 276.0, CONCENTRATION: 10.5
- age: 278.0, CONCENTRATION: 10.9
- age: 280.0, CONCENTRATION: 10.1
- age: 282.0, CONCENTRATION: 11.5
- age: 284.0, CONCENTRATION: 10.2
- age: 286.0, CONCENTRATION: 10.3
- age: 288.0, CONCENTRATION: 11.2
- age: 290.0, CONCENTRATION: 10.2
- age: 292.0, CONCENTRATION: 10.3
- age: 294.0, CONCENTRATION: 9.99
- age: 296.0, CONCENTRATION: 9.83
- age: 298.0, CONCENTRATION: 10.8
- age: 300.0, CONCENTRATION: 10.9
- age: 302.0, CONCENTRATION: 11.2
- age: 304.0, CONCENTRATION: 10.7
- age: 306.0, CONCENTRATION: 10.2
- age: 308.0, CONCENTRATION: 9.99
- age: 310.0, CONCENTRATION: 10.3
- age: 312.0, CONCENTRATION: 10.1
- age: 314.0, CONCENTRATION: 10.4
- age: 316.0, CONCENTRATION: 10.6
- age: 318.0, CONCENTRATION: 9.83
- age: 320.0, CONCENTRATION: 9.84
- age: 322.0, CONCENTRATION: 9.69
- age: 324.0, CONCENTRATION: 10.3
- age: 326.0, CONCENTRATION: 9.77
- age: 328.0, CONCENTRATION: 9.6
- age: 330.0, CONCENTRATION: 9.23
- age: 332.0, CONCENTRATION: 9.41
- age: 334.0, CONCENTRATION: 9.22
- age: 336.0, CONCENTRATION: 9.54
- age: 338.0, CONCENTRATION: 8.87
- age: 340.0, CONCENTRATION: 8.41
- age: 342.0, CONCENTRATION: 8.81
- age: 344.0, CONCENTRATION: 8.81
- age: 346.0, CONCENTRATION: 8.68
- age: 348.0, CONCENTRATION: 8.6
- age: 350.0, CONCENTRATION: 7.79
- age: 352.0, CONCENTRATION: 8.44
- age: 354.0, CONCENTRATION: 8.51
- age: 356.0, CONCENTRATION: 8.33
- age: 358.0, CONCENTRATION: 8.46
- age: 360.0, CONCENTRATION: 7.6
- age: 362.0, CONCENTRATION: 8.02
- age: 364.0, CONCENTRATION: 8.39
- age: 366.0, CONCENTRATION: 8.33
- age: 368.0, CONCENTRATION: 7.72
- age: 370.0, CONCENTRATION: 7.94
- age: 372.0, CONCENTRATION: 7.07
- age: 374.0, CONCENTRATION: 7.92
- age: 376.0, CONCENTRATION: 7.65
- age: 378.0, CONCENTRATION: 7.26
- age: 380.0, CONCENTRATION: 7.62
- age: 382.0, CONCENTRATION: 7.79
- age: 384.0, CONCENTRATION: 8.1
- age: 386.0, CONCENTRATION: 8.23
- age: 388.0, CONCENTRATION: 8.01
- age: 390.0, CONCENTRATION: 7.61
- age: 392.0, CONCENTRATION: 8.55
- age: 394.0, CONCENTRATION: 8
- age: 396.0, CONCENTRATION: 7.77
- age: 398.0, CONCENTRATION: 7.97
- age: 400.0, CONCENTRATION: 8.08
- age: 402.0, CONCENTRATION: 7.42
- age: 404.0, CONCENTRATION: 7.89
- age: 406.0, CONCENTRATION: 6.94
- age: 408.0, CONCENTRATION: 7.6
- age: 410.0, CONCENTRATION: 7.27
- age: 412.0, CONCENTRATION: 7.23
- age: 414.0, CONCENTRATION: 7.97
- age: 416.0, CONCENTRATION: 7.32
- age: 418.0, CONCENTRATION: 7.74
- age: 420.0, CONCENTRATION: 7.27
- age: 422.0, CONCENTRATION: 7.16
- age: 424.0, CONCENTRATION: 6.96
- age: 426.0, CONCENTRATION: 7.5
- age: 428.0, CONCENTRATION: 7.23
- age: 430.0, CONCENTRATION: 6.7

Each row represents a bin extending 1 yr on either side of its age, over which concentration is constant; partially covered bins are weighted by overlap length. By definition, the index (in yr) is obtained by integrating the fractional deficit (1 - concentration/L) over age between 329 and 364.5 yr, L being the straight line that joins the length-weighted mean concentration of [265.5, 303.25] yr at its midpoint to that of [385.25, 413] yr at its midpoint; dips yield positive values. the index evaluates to 1.70 yr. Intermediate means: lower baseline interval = 10.6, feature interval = 8.62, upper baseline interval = 7.75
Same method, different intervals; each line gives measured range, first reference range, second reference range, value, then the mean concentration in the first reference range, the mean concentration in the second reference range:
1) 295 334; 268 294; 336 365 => -2.2 yr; 10.6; 8.45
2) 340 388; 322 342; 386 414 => 2.8 yr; 9.36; 7.75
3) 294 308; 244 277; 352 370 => -1.0 yr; 11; 8.17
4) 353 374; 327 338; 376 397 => 1.2 yr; 9.35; 7.88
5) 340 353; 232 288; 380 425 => 0.6 yr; 10.9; 7.68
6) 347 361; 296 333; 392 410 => 1.2 yr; 10.2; 7.73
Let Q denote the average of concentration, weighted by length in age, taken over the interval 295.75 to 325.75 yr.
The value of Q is 10.3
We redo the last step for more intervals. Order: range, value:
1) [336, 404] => 8.1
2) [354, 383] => 7.89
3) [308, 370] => 9.05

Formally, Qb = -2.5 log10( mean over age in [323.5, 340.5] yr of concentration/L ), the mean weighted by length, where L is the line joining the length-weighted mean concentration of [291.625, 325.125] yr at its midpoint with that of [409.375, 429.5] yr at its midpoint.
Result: 0.034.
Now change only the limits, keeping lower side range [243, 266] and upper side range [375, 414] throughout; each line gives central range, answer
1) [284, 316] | -0.04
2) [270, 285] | -0.02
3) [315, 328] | -0.05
